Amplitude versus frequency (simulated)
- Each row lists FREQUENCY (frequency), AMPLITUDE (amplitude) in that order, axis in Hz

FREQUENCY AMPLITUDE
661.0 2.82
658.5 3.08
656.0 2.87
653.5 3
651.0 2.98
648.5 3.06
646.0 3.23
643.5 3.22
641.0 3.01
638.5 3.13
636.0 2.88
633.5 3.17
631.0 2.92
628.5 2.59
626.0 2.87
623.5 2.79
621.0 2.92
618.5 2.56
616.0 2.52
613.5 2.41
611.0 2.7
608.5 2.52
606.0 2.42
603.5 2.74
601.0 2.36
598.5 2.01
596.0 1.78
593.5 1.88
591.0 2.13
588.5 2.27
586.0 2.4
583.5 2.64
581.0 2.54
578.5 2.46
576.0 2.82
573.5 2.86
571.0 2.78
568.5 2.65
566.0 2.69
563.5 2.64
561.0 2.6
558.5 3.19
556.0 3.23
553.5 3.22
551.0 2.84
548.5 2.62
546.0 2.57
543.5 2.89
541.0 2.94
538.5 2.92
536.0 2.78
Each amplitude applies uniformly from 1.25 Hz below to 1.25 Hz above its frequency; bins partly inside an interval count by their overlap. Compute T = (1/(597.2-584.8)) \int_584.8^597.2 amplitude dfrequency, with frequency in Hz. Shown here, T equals 2.09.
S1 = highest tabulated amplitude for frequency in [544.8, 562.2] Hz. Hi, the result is 3.23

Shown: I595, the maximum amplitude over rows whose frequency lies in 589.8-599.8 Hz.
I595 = 2.13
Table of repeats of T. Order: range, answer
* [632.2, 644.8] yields 3.08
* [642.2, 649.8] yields 3.17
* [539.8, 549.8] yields 2.75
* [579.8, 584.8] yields 2.59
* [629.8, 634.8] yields 3.04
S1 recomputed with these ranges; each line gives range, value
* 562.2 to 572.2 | 2.78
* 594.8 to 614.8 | 2.74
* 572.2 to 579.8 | 2.86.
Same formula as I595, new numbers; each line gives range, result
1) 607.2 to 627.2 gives 2.92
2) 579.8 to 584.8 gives 2.64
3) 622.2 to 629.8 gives 2.87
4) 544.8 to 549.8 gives 2.62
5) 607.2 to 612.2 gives 2.7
